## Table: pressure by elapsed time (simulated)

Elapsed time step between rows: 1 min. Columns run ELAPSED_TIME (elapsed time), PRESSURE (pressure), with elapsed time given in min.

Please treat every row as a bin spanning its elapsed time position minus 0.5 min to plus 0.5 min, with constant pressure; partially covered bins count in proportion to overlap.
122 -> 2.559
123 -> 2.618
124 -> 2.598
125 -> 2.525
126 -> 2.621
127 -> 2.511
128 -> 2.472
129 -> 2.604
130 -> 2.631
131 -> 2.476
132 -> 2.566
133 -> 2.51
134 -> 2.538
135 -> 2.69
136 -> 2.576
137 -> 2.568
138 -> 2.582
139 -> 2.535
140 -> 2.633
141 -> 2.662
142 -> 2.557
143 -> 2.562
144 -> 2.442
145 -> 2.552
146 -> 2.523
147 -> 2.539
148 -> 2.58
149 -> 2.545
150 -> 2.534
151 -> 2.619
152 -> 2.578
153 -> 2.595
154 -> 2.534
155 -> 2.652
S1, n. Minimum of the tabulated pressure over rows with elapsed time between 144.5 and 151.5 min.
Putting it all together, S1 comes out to 2.523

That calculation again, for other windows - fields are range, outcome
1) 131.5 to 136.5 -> 2.51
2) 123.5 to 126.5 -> 2.525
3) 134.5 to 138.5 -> 2.568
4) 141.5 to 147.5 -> 2.442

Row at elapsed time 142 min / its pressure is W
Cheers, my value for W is 2.557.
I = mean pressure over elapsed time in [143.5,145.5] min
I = 2.5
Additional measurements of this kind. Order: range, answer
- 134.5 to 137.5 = 2.61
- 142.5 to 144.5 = 2.5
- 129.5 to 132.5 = 2.56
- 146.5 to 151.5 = 2.56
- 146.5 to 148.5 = 2.56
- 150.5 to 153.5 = 2.6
